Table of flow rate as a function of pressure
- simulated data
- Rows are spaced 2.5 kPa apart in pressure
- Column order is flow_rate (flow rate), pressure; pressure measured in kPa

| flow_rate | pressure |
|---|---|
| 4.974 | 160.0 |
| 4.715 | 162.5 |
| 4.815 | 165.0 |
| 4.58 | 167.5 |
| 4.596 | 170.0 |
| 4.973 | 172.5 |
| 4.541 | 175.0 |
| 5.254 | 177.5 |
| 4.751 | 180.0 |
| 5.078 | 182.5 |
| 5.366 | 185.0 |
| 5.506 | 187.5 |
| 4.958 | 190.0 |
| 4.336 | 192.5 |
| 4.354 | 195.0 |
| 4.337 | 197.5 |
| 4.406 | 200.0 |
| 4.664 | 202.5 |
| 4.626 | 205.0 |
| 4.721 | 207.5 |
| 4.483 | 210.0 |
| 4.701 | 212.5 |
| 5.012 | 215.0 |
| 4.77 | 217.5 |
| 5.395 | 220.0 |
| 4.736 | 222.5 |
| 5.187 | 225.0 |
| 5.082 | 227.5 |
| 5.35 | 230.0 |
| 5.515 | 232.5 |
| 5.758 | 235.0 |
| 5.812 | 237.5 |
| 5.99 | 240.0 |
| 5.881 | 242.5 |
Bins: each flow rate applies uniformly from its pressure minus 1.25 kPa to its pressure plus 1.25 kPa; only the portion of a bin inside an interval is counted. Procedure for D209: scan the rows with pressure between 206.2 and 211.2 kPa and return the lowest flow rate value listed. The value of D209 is 4.483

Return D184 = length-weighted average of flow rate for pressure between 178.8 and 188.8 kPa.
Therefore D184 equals 5.18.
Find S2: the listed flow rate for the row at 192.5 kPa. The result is 4.336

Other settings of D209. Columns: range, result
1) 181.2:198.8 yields 4.336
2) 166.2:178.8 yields 4.541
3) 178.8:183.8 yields 4.751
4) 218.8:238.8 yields 4.736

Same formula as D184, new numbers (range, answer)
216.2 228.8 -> 5.04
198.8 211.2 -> 4.58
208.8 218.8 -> 4.75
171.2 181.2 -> 4.88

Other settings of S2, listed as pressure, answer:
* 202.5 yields 4.664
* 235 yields 5.758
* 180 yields 4.751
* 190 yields 4.958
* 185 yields 5.366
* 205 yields 4.626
